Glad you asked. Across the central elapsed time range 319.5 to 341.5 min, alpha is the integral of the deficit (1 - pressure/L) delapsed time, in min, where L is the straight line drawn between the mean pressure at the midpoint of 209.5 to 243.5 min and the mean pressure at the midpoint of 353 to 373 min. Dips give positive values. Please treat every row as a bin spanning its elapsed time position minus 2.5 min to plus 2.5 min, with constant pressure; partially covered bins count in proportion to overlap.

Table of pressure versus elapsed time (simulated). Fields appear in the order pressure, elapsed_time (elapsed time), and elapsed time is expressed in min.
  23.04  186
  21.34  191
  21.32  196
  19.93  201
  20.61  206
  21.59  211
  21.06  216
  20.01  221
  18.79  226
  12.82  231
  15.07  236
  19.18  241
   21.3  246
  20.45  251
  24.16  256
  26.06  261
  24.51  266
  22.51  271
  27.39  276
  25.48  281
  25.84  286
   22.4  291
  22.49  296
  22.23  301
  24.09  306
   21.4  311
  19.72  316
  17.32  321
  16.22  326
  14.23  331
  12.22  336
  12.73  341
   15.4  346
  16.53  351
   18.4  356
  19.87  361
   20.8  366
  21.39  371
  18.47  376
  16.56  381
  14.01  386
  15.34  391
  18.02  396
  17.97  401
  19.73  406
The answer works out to 5.6 min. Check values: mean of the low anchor 18.3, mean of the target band 14.6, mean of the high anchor 20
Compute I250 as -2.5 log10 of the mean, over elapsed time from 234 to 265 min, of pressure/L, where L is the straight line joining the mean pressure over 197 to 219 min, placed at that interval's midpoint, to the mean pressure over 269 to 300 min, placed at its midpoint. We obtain 0.072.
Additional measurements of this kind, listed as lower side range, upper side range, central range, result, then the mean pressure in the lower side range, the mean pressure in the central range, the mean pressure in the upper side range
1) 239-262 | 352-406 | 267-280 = -0.17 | 22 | 25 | 18.1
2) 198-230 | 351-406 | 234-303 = -0.18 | 20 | 22.9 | 18.1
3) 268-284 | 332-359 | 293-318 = -0.06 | 25.1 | 22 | 15.1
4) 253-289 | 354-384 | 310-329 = 0.21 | 25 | 18.3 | 19.2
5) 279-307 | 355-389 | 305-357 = 0.25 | 23.7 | 16.9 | 18.5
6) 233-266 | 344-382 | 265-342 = -0.04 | 21.2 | 20.8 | 18.5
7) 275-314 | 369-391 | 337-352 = 0.35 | 23.7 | 14.5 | 17.3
